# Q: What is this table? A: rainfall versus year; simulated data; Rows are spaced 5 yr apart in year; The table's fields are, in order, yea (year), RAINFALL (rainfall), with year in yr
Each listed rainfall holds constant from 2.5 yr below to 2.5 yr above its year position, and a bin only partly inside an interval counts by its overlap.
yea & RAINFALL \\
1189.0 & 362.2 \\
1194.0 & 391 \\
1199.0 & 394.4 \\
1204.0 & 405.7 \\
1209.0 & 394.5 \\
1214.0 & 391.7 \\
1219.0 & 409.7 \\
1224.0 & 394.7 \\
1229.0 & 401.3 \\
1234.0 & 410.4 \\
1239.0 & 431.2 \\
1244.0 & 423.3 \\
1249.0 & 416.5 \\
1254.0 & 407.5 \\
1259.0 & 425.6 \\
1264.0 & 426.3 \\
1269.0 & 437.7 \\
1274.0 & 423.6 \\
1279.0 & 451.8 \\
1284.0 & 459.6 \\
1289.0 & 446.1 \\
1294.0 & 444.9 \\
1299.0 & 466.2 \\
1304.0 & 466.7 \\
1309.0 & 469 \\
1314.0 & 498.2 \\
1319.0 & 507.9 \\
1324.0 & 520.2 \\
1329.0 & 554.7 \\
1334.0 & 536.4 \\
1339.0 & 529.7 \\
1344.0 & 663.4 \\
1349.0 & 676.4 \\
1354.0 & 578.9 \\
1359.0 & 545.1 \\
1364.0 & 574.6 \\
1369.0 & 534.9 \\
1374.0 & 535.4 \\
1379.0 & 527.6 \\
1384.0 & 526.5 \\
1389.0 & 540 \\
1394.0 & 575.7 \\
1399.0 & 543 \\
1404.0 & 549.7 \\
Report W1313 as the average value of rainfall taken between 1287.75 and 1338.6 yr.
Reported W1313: 494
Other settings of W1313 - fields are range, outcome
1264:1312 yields 451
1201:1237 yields 401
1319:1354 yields 575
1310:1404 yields 552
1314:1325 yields 510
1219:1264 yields 414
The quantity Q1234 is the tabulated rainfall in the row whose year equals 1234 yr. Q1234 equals 410.4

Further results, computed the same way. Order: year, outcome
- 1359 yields 545.1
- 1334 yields 536.4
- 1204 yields 405.7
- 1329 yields 554.7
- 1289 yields 446.1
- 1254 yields 407.5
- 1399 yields 543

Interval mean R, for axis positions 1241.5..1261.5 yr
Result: 418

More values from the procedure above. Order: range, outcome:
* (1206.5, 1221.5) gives 399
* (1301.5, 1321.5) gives 485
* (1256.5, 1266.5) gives 426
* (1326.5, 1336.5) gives 546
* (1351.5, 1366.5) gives 566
